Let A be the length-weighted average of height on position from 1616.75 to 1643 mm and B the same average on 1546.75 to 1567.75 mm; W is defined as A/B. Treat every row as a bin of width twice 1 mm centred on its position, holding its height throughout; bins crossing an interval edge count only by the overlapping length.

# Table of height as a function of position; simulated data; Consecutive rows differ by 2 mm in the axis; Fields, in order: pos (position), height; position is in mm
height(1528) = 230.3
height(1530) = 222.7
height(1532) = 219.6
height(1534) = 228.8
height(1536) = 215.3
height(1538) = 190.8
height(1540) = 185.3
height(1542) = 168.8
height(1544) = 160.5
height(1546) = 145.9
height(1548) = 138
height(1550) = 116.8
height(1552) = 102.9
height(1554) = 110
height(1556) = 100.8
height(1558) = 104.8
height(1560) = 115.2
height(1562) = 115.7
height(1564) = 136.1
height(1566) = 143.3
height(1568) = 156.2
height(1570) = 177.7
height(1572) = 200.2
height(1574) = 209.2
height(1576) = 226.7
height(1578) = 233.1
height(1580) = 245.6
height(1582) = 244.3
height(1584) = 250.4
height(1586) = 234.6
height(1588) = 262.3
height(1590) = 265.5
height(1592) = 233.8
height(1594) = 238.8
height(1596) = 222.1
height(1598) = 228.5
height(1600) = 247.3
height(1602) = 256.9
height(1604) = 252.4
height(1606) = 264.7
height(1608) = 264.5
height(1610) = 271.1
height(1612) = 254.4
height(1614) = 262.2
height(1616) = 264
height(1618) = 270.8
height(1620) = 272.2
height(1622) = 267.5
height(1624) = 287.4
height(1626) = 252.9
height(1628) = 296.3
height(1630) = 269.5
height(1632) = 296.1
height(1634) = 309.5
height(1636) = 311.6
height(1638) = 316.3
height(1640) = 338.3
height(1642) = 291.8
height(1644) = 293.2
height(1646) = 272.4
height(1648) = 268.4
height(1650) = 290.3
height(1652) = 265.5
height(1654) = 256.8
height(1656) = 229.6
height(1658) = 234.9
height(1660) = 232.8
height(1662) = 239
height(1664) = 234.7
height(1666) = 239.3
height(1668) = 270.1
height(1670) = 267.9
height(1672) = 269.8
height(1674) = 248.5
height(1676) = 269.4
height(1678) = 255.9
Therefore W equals 2.42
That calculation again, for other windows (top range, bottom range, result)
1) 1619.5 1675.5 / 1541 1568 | 2.12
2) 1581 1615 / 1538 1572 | 1.79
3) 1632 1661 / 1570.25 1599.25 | 1.20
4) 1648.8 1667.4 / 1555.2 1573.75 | 1.74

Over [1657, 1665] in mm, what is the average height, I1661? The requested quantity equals 235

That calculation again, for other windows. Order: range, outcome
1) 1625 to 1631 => 273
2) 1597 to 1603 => 244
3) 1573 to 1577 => 218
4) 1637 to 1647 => 302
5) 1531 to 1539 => 214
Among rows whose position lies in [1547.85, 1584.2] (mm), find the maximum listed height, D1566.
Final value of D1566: 250.4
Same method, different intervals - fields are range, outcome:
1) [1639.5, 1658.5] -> 338.3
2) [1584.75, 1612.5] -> 271.1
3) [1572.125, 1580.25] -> 245.6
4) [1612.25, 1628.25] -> 296.3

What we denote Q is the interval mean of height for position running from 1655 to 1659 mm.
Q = 232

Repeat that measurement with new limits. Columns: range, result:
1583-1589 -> 249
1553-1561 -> 108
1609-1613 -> 263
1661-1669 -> 246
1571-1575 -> 205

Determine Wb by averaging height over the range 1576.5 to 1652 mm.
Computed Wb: 267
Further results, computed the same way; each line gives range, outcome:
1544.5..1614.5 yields 200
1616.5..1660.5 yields 279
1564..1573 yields 166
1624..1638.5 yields 292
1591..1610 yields 247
